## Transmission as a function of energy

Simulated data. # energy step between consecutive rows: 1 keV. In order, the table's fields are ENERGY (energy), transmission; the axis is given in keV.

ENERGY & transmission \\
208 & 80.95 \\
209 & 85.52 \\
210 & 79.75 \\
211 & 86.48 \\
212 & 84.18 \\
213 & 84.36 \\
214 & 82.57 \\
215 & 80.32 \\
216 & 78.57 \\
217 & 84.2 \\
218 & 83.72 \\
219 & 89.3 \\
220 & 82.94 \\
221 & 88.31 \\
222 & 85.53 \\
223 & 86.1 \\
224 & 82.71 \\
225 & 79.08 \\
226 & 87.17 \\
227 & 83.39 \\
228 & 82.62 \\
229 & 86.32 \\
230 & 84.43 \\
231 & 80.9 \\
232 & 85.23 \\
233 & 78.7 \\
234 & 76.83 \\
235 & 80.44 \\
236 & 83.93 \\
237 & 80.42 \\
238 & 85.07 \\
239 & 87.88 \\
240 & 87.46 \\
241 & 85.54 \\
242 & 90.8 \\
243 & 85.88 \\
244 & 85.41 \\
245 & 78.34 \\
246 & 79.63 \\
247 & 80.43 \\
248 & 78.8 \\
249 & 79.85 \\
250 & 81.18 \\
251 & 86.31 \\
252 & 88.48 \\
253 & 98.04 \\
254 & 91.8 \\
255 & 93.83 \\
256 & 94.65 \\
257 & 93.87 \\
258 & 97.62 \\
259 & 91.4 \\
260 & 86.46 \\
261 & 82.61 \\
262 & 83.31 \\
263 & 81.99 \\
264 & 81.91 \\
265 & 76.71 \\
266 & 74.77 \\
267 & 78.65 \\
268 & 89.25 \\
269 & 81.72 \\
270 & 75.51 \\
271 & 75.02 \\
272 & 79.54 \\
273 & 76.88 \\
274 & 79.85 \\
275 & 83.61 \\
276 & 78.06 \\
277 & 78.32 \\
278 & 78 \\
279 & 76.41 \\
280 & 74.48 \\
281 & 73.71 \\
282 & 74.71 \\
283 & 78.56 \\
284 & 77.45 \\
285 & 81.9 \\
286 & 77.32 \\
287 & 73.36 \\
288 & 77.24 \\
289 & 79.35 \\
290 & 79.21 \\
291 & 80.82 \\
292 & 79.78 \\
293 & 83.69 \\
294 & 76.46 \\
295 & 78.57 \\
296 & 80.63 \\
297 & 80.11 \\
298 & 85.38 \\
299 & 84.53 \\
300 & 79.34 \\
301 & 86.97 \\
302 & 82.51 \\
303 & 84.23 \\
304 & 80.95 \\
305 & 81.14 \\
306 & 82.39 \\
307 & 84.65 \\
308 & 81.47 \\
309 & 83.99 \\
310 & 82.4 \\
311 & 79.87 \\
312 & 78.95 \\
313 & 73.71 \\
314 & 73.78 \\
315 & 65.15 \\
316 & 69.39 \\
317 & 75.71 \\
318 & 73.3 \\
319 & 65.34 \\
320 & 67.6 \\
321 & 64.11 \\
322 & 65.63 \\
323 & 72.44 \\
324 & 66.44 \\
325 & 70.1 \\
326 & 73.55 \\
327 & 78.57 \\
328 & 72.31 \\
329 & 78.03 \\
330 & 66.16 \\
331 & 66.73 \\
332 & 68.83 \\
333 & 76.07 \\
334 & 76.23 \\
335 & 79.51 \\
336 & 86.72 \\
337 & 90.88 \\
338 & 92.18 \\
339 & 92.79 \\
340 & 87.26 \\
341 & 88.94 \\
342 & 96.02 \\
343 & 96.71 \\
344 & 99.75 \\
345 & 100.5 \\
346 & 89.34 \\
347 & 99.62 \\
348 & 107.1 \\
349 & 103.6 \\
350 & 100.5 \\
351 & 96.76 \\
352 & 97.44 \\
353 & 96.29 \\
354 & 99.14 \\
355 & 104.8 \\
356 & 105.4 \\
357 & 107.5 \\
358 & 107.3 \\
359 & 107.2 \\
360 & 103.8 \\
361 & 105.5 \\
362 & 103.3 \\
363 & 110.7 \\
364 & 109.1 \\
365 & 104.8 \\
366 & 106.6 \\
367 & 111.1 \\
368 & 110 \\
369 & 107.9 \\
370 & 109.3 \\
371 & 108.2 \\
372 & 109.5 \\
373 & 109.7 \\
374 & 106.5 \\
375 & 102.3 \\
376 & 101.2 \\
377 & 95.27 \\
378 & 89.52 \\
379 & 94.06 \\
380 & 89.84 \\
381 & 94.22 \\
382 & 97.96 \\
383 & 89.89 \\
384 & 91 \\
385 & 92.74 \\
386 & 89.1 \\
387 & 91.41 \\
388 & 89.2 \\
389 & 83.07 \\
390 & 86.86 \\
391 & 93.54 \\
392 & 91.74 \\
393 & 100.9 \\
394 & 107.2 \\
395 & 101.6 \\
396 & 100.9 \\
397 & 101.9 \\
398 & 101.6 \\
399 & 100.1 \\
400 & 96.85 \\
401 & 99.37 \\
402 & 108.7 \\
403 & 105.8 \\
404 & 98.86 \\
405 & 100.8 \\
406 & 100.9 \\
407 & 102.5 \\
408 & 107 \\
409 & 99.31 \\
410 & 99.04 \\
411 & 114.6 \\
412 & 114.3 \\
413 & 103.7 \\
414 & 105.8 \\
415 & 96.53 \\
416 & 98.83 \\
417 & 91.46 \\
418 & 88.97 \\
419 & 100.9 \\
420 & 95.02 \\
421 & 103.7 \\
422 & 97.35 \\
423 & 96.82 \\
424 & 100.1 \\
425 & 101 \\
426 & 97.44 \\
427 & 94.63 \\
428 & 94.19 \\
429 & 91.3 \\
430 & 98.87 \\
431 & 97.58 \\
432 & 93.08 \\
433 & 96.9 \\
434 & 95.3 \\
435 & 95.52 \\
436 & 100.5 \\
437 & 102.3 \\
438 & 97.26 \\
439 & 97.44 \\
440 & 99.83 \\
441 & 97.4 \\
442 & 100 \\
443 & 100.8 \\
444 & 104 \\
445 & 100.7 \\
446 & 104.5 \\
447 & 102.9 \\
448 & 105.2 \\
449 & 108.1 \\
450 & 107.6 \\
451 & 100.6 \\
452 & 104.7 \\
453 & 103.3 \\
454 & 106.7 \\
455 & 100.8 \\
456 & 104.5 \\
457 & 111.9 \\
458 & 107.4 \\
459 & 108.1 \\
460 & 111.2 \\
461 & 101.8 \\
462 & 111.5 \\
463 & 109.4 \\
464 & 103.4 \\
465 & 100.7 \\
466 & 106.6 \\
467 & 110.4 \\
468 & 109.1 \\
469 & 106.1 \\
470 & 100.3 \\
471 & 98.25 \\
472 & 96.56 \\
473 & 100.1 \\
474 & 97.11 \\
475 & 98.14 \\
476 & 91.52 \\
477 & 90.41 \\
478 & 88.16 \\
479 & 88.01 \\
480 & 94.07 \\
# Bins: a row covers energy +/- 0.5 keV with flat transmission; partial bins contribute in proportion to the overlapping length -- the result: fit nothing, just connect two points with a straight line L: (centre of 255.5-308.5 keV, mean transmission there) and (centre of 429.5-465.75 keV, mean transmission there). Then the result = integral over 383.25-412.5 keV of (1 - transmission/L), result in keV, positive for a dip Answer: -0.8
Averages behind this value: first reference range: 81.1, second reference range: 103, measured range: 98.9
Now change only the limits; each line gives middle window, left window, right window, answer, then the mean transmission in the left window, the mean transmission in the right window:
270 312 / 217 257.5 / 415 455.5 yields 4.32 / 85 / 99.3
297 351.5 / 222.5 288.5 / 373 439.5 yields 4.92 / 82.5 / 98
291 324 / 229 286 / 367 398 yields 4.20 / 82.7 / 98.2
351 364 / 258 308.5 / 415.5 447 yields -2.15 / 80.4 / 97.9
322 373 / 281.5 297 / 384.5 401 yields -3.08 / 78.7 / 95.7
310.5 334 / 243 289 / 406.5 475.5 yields 4.46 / 81.9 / 102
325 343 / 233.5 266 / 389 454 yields 2.30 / 85.4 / 100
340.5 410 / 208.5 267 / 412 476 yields -3.39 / 84.5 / 101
